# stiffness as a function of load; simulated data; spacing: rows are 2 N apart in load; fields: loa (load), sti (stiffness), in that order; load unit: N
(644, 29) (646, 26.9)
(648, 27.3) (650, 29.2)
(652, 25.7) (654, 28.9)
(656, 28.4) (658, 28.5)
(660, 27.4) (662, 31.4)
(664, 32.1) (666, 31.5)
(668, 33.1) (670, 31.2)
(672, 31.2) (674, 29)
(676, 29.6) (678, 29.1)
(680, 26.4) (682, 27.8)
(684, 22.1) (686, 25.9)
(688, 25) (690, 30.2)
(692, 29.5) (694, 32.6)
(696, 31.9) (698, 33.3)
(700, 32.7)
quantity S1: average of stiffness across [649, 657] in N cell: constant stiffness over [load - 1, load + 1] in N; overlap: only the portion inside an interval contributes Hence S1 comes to 28.1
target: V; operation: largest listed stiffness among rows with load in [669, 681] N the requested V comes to 31.2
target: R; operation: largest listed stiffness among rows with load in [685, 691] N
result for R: 30.2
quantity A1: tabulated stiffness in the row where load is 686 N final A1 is 25.9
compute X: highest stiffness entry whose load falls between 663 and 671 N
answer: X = 33.1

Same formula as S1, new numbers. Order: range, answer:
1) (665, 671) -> 31.9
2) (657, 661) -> 27.9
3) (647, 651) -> 28.2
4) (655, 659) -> 28.4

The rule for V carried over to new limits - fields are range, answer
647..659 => 29.2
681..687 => 27.8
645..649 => 27.3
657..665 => 32.1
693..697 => 32.6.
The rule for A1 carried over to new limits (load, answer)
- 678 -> 29.1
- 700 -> 32.7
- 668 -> 33.1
